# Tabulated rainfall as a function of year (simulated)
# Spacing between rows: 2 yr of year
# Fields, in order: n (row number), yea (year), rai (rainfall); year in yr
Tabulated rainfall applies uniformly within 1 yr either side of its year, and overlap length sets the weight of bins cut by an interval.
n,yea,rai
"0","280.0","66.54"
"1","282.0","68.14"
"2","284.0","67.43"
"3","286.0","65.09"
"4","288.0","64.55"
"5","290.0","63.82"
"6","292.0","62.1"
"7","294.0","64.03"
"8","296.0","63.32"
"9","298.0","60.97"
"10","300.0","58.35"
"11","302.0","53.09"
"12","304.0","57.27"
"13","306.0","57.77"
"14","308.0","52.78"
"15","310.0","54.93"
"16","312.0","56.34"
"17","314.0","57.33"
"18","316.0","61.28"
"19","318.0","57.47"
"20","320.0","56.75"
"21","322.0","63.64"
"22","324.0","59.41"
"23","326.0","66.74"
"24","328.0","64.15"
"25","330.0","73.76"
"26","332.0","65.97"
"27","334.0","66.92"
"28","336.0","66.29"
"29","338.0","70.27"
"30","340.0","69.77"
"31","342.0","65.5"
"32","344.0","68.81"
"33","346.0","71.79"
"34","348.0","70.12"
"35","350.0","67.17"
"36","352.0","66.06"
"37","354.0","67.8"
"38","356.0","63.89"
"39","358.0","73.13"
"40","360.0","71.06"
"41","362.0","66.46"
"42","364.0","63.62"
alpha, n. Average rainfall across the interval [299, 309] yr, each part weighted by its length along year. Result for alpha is 55.9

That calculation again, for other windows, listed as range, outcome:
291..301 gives 61.8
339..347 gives 69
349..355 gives 67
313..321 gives 58.2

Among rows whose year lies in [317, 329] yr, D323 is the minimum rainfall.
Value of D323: 56.75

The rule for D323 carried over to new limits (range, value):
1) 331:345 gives 65.5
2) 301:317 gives 52.78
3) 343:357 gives 63.89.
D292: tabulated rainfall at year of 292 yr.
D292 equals 62.1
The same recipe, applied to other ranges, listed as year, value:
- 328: 64.15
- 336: 66.29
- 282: 68.14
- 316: 61.28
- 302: 53.09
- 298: 60.97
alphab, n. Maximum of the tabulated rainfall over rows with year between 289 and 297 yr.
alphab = 64.03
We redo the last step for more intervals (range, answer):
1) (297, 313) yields 60.97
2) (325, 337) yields 73.76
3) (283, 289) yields 67.43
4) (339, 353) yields 71.79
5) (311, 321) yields 61.28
